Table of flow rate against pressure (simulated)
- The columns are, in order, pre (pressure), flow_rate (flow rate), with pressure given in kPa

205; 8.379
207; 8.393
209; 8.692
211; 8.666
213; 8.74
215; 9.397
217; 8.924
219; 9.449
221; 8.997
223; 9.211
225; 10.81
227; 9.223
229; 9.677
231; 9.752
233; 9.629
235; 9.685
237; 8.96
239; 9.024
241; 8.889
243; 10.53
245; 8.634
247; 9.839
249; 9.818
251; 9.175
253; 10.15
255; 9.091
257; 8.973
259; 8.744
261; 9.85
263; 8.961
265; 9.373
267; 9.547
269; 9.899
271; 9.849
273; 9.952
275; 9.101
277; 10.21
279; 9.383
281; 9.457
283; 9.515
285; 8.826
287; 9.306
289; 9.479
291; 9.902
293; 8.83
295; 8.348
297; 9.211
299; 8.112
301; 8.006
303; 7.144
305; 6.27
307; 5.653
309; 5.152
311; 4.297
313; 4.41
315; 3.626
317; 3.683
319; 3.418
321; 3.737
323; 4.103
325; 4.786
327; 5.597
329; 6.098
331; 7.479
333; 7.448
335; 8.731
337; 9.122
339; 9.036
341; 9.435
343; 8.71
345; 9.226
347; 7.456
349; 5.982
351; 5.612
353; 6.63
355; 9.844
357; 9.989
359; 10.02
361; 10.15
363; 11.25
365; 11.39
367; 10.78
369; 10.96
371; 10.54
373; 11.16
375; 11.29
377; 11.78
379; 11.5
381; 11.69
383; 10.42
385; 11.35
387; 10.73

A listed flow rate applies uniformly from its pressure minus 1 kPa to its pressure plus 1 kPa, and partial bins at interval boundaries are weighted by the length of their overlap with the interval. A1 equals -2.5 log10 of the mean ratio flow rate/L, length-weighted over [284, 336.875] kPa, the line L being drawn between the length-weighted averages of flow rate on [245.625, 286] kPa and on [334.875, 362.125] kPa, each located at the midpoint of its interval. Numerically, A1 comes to 0.33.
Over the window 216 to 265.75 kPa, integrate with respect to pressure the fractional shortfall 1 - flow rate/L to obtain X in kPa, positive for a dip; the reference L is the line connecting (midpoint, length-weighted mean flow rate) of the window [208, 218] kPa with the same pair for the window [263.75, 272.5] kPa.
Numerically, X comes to -0.76 kPa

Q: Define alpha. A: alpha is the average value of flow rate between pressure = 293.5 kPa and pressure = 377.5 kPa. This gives 7.74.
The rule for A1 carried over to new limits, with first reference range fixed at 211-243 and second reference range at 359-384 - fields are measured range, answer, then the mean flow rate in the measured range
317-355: 0.485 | 6.81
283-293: 0.082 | 9.34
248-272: 0.034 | 9.45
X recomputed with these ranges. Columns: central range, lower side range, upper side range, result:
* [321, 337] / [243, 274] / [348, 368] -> 5.1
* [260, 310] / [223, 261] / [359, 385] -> 6.0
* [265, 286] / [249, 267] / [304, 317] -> -4.7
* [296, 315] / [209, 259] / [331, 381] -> 6.3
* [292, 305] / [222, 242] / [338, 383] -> 2.0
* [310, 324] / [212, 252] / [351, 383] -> 8.6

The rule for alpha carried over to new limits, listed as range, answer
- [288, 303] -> 8.73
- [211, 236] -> 9.43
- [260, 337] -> 7.57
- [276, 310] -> 8.4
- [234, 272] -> 9.42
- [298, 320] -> 5.43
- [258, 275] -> 9.5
